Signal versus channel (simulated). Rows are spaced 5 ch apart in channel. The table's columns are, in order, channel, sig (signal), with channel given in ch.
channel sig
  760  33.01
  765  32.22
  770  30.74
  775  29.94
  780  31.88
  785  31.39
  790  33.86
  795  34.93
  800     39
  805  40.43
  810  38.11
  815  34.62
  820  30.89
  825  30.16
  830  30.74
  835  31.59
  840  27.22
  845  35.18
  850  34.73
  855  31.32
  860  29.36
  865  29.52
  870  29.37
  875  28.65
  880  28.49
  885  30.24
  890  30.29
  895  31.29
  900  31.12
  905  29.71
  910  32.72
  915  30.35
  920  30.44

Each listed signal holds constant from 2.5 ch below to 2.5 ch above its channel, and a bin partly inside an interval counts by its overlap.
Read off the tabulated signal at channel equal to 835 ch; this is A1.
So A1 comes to 31.59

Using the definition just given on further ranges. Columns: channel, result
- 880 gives 28.49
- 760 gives 33.01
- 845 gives 35.18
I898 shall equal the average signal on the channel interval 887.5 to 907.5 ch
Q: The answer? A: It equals 30.6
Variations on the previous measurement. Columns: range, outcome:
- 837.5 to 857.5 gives 32.1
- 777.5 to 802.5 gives 34.2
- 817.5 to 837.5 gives 30.8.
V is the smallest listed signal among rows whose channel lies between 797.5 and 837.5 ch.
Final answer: 30.16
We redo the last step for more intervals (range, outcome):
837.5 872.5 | 27.22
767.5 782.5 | 29.94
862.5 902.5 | 28.49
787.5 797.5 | 33.86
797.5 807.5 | 39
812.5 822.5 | 30.89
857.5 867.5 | 29.36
